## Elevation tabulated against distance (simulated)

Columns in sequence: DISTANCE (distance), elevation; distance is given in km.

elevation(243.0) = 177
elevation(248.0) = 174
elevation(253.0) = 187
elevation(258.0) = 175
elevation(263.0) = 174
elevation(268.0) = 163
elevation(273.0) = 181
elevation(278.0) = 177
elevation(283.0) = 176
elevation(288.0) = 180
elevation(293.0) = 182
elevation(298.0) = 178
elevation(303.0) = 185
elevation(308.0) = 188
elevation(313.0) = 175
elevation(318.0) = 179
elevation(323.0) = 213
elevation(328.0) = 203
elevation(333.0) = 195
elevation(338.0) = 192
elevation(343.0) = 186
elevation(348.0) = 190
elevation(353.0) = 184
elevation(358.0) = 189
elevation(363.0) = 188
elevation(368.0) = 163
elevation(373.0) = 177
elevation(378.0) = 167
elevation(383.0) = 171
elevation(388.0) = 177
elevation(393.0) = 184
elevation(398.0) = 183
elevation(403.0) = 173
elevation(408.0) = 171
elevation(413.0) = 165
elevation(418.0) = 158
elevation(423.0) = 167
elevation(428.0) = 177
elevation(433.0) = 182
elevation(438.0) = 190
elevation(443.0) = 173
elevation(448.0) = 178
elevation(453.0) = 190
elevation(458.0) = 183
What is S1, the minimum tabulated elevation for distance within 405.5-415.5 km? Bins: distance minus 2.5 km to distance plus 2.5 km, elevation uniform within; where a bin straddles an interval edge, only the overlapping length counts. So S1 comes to 165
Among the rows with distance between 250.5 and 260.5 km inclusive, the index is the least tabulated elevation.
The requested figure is 175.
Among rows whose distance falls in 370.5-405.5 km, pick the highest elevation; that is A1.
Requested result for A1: 184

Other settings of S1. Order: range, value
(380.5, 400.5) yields 171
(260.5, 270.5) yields 163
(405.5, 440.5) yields 158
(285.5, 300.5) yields 178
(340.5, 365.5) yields 184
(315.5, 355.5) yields 179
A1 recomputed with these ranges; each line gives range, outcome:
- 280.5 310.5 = 188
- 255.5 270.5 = 175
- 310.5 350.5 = 213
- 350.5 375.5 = 189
